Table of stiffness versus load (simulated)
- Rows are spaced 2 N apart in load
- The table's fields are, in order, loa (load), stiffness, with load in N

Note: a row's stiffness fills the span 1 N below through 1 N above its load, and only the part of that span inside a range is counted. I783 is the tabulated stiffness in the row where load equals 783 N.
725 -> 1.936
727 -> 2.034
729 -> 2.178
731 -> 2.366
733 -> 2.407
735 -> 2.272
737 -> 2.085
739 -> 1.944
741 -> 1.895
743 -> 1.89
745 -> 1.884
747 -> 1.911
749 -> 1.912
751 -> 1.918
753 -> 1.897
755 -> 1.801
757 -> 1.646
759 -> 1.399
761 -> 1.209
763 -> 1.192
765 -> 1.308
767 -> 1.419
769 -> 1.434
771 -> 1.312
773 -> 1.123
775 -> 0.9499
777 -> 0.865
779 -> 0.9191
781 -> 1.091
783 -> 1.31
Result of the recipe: 1.31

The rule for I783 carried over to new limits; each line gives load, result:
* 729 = 2.178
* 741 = 1.895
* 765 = 1.308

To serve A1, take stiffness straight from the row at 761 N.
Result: 1.209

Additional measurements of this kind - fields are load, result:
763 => 1.192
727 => 2.034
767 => 1.419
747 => 1.911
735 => 2.272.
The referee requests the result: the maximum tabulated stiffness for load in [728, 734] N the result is 2.407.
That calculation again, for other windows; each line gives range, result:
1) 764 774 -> 1.434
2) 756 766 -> 1.646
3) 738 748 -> 1.944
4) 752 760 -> 1.897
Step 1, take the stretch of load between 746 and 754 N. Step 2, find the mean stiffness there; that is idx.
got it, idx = 1.91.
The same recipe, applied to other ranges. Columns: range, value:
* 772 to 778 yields 0.979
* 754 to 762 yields 1.51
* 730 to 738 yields 2.28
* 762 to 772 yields 1.33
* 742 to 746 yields 1.89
